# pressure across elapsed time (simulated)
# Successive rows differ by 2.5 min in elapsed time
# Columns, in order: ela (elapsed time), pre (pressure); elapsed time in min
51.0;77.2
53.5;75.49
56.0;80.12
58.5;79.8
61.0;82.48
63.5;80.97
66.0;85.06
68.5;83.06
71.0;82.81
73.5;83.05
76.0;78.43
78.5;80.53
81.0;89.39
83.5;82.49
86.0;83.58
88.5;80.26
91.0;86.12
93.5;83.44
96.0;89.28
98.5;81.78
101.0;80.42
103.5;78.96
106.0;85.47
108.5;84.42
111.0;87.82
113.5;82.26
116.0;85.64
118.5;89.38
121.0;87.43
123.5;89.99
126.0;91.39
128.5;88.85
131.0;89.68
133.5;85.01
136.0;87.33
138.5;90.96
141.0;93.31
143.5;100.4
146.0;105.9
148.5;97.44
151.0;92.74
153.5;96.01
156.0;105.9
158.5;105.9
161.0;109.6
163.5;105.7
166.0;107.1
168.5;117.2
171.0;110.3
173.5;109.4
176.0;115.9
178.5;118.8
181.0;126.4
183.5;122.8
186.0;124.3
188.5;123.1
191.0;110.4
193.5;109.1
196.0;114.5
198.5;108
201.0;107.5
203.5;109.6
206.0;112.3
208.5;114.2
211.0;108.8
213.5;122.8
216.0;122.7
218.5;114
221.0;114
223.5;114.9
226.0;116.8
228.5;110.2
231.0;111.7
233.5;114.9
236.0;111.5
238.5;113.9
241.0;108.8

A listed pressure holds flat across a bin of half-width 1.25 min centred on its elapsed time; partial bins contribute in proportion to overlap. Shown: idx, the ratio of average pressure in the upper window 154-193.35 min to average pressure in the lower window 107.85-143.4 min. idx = 1.3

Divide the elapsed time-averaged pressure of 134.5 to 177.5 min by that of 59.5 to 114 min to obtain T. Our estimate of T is 1.2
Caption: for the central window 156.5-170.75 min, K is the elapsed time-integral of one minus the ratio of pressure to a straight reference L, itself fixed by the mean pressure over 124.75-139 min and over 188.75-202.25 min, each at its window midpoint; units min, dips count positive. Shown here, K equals -1.3 min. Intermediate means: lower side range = 88.8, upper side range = 111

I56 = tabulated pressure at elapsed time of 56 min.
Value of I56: 80.12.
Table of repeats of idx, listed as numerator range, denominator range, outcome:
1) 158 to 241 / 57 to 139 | 1.34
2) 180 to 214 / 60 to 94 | 1.39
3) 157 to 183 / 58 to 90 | 1.37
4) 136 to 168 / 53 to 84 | 1.23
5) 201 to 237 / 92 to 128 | 1.33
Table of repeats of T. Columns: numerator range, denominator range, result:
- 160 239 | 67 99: 1.37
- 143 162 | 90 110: 1.21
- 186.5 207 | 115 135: 1.27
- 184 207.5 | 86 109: 1.36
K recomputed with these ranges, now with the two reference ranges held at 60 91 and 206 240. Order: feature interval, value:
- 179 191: -1.8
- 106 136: 1.7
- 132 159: 0.5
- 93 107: 0.8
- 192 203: -0.1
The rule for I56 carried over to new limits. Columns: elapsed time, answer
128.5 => 88.85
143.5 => 100.4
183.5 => 122.8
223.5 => 114.9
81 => 89.39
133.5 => 85.01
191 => 110.4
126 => 91.39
